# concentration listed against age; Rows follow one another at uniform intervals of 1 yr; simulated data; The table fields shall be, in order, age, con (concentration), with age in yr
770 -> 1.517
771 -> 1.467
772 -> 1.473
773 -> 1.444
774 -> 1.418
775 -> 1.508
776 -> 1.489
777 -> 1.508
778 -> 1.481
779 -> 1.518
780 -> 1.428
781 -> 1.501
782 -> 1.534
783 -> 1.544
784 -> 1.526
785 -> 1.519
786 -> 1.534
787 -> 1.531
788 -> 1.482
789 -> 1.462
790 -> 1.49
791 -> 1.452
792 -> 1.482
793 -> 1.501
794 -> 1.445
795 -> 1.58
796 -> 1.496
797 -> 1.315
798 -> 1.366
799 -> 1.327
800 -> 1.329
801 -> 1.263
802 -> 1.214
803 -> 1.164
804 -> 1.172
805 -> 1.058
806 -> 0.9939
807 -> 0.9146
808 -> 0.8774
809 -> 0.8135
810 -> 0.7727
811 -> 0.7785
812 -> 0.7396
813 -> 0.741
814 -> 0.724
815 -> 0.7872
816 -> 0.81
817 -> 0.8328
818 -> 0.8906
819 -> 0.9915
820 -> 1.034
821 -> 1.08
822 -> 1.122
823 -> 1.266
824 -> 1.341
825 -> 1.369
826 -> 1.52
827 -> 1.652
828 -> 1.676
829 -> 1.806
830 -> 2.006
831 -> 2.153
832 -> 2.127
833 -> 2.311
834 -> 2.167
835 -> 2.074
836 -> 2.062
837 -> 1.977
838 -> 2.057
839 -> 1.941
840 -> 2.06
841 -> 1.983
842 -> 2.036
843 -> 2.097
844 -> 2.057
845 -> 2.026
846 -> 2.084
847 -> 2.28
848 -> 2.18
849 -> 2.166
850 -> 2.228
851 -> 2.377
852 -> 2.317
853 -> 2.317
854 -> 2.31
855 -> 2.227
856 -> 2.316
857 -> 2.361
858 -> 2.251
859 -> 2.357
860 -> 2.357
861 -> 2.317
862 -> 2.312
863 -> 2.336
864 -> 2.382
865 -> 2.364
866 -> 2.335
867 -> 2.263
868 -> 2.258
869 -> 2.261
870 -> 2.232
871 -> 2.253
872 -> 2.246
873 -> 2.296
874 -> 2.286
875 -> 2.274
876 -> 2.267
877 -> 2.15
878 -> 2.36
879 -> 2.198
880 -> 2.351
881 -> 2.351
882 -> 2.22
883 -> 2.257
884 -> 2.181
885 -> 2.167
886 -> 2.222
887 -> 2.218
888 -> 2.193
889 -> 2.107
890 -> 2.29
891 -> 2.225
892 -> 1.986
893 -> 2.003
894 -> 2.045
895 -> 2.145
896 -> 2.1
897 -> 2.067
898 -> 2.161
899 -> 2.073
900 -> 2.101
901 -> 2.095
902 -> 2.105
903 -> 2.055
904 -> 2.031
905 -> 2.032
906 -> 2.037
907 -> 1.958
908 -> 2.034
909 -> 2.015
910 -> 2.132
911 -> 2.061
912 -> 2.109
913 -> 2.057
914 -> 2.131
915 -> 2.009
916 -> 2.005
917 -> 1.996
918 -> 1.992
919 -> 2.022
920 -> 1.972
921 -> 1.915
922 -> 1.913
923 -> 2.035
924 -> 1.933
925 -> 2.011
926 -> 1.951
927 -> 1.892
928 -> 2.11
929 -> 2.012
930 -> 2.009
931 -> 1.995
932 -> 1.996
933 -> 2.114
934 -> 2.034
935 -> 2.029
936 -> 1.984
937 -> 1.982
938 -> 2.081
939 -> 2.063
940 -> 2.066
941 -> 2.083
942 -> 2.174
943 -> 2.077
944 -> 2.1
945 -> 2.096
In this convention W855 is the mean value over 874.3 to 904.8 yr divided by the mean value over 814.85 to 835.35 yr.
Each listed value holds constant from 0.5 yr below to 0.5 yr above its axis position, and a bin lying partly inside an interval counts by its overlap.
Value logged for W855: 1.46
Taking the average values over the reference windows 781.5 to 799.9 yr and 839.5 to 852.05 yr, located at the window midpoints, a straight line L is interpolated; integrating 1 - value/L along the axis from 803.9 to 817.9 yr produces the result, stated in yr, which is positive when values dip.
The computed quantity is 7.0 yr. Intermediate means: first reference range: 1.47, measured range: 0.85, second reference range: 2.14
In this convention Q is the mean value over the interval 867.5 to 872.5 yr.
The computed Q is 2.25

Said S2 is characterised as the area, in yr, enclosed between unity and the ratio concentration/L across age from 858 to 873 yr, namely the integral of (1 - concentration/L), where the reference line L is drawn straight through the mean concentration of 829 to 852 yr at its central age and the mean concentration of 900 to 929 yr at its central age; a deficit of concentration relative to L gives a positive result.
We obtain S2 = -1.6 yr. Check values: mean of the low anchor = 2.11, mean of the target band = 2.3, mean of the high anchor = 2.02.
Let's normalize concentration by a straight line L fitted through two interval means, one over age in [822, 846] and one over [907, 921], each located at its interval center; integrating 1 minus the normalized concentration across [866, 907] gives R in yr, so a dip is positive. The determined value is -4.0 yr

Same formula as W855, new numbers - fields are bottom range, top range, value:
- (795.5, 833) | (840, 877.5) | 1.84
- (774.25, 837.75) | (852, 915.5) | 1.59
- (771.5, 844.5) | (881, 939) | 1.43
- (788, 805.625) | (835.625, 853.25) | 1.56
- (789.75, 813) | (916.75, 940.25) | 1.69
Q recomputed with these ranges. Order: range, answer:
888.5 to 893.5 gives 2.12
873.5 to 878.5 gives 2.27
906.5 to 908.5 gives 2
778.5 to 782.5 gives 1.5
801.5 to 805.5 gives 1.15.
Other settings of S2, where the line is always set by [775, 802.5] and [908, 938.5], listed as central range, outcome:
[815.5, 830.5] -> 2.9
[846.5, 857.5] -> -3.6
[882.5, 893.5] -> -1.8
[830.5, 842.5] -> -3.1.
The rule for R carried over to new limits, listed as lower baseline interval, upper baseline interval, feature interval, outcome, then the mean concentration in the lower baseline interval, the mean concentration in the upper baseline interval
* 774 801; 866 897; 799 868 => 5.8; 1.47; 2.21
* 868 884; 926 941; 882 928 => 1.6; 2.26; 2.03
